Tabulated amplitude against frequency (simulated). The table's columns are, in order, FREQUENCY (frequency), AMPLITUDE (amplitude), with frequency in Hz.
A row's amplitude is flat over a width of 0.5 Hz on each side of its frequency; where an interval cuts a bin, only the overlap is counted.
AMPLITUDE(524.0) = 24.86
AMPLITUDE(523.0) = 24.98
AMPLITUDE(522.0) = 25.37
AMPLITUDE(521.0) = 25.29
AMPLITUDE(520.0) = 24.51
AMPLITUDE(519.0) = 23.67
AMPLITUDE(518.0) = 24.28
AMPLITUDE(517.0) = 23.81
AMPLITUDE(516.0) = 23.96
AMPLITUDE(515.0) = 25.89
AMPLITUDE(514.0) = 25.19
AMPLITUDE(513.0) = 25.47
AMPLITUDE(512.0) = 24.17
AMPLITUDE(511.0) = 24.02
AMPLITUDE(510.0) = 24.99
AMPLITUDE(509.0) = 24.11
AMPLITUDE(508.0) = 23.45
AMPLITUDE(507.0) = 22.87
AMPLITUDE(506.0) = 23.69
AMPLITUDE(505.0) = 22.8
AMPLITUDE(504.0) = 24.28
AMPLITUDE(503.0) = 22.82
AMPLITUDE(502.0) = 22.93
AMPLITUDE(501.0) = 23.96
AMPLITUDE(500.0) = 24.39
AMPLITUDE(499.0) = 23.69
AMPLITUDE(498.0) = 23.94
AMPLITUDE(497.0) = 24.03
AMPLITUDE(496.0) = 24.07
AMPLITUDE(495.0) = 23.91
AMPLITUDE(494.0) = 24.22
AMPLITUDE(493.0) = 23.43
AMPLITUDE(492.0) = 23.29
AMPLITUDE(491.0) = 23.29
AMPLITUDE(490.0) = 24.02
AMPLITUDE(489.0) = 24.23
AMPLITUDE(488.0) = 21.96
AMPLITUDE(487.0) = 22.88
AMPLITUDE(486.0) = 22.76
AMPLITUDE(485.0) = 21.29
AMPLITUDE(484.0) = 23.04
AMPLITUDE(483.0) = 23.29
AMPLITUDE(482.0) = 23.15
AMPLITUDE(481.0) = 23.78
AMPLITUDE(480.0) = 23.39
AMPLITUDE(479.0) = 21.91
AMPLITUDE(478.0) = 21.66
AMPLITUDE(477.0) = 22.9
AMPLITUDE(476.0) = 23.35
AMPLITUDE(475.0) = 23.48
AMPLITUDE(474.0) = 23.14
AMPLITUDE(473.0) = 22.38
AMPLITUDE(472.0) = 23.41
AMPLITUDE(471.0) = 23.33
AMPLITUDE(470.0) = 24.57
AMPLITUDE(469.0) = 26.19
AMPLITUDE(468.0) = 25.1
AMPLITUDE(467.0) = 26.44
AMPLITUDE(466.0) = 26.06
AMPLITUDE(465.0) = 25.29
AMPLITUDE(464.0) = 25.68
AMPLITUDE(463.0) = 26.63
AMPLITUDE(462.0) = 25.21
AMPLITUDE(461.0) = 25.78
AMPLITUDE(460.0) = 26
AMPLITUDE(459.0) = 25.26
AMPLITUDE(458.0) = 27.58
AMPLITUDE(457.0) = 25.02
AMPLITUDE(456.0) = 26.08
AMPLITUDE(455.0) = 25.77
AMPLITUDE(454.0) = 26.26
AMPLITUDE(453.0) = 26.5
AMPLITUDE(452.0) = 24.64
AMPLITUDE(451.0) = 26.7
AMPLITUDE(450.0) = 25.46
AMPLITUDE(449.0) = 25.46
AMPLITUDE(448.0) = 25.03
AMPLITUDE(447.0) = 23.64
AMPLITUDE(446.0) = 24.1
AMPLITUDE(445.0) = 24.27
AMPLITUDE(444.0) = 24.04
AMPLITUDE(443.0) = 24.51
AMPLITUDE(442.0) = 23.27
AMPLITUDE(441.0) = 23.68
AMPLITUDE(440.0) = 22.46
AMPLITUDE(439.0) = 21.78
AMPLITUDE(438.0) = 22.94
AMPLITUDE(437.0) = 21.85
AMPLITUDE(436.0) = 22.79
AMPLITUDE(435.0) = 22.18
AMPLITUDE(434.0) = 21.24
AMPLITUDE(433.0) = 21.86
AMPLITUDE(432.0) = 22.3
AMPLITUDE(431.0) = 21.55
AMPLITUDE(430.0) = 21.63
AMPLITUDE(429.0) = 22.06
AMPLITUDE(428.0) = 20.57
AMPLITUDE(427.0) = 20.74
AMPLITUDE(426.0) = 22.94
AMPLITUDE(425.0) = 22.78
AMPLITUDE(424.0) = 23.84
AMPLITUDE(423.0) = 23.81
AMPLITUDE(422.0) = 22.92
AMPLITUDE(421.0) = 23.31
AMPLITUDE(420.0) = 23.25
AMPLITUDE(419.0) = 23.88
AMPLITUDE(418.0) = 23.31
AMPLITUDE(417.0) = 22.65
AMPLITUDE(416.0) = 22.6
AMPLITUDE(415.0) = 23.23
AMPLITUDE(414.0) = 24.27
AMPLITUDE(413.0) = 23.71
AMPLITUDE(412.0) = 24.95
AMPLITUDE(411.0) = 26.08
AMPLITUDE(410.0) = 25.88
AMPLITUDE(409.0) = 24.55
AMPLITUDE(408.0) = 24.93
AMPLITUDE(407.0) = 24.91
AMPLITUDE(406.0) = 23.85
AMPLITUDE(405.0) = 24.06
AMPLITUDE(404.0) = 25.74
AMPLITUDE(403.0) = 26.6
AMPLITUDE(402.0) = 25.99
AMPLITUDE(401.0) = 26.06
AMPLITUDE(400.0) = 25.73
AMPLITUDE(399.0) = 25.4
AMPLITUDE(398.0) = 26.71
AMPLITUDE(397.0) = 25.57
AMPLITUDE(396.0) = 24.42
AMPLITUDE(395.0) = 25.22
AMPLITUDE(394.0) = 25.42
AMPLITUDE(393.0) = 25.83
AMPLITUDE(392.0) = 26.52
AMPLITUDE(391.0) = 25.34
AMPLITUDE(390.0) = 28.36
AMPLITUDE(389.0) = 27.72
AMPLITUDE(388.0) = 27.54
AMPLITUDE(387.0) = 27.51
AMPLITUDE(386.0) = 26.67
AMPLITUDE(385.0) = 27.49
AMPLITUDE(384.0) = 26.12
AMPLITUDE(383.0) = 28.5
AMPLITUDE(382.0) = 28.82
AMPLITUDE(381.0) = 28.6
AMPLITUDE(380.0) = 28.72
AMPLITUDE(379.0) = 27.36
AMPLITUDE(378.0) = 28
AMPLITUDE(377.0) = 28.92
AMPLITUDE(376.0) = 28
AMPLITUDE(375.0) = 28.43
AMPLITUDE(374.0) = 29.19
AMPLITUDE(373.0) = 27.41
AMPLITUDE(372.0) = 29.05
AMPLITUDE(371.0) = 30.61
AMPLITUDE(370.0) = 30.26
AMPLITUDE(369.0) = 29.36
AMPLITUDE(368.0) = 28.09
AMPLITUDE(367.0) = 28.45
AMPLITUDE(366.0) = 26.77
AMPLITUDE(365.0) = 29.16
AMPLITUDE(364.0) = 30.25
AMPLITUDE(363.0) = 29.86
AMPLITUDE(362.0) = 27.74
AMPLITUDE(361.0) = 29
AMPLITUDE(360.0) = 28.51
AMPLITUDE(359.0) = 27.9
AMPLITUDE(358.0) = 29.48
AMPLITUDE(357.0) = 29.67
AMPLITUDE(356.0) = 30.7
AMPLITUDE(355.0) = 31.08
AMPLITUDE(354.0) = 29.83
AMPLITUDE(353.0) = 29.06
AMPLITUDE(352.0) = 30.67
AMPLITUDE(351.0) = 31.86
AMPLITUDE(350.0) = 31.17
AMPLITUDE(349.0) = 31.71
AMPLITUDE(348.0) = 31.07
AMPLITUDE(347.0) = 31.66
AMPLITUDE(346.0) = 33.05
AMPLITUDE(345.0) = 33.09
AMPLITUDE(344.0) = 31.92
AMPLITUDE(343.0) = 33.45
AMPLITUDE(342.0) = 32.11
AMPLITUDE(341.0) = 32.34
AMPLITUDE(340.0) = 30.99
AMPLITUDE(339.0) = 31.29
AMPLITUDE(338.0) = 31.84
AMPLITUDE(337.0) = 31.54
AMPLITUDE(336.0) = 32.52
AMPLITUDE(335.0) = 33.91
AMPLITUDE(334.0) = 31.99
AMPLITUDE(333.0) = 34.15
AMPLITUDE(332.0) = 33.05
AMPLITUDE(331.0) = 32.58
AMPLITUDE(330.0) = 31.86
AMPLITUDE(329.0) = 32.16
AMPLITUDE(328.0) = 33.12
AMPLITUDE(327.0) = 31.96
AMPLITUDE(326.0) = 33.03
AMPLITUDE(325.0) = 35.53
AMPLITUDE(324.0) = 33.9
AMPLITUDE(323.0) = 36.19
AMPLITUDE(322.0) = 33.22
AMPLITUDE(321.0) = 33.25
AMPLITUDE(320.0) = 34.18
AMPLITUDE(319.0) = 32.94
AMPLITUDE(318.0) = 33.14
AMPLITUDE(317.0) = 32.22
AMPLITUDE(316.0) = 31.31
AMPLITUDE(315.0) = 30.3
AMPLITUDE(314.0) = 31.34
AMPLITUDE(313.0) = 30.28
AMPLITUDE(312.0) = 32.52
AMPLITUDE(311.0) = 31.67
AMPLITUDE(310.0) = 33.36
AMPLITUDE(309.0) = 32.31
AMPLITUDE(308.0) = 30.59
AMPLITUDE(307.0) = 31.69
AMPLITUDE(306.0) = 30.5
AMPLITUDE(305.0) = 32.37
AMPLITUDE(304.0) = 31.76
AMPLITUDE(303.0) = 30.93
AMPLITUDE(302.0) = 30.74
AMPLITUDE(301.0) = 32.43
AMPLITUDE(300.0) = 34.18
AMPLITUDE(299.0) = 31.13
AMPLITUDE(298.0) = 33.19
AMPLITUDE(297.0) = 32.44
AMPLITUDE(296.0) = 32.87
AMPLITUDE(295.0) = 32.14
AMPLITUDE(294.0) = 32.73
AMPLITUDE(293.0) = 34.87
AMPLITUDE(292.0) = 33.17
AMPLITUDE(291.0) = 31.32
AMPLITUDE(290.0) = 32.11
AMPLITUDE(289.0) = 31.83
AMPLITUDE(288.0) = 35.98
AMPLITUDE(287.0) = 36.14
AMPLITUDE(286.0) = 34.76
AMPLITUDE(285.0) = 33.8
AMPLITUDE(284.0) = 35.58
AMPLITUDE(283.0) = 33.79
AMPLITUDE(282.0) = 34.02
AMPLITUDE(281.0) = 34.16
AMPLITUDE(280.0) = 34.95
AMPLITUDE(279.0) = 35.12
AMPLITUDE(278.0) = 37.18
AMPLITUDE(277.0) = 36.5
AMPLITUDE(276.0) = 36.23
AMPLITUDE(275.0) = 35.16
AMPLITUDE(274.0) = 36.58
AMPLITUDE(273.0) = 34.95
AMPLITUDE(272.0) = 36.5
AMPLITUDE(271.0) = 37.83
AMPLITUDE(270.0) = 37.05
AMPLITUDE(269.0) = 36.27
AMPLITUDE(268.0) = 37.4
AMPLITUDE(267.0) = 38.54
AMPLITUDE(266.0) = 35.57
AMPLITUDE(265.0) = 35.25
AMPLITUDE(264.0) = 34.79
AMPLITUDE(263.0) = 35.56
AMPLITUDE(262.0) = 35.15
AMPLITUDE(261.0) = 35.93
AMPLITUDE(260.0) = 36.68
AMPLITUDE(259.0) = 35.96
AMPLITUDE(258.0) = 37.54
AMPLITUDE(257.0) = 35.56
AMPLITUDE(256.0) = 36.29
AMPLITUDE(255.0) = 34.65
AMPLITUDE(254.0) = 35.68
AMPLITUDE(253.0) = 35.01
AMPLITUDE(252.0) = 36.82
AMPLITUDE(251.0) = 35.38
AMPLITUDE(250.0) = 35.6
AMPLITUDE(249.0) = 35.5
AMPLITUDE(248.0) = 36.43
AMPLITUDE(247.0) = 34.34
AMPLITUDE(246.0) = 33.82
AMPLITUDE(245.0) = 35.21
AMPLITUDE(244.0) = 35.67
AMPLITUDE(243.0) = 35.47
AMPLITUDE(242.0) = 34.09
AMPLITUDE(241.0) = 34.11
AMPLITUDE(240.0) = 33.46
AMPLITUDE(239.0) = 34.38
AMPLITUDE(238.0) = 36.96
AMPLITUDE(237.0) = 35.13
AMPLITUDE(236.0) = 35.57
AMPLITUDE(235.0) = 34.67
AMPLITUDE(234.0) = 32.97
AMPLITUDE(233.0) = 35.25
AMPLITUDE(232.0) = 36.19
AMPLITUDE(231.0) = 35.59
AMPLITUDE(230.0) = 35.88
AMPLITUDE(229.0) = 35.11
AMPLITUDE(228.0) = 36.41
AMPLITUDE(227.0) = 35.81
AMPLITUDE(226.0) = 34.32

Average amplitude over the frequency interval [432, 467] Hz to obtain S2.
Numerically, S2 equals 24.6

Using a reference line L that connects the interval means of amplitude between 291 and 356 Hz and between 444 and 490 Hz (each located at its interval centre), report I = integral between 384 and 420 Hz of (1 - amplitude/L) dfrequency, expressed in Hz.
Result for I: 3.4 Hz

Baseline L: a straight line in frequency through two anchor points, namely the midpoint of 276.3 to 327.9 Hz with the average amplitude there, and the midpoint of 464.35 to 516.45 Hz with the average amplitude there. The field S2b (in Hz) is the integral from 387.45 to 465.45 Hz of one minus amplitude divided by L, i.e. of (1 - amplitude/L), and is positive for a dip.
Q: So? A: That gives 7.1 Hz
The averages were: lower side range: 33.1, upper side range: 23.8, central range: 24.5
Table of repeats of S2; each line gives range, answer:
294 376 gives 31.4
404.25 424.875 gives 24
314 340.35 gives 32.8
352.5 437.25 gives 26.1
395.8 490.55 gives 24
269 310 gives 33.8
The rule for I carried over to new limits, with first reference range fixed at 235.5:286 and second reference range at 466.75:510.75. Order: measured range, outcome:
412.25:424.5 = 1.7 Hz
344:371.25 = 0.4 Hz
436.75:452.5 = 1.1 Hz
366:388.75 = 0.9 Hz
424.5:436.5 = 2.1 Hz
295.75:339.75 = 0.2 Hz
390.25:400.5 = 1.0 Hz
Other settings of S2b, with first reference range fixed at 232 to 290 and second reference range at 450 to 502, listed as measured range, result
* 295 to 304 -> 0.3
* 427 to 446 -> 2.8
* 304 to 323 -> 0.3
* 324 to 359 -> -0.7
